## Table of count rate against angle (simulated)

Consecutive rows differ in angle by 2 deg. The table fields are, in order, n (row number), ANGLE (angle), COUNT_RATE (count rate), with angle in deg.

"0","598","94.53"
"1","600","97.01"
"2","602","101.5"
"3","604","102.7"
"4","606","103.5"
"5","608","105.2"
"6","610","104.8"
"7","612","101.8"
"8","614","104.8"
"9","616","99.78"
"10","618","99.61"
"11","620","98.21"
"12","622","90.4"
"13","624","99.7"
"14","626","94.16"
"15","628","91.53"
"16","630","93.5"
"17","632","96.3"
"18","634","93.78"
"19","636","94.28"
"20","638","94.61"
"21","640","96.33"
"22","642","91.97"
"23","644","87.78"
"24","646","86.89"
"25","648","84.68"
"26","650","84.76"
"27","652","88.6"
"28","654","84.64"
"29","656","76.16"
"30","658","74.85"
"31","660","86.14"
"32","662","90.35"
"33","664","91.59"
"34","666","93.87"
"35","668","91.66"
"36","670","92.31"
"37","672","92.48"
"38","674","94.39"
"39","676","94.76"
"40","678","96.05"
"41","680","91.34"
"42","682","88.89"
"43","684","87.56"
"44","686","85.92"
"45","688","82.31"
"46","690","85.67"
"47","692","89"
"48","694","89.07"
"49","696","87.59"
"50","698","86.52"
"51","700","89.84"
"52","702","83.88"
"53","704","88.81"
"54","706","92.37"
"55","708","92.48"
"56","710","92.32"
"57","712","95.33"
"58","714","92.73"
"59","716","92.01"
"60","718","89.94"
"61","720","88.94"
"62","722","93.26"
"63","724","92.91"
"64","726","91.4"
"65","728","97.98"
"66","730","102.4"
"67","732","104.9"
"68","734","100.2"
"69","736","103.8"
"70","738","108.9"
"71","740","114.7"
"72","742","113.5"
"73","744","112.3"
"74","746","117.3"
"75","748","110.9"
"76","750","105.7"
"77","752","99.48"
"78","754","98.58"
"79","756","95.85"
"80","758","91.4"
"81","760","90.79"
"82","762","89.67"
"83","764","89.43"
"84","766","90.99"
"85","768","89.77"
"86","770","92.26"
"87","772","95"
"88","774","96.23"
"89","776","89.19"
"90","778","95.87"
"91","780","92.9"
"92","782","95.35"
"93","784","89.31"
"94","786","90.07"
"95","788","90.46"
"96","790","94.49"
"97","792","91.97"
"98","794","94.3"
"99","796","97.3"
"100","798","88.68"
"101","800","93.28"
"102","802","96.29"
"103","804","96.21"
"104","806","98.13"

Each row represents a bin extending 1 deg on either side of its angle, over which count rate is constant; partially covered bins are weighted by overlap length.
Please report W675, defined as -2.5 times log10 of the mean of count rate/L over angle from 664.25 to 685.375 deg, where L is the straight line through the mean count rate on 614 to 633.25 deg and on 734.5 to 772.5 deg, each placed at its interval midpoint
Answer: 0.067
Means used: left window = 96.3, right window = 101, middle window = 92.2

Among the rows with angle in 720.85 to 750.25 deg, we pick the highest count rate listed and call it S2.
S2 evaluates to 117.3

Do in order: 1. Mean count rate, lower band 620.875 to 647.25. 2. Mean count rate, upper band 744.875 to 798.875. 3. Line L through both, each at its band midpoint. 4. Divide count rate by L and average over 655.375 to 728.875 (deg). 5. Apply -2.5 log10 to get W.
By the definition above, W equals 0.048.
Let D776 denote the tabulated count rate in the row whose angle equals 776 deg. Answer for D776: 89.19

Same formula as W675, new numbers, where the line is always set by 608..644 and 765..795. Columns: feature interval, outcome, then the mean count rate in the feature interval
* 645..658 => 0.15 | 83.6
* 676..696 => 0.08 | 88.7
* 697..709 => 0.07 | 89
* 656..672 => 0.09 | 88.1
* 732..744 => -0.16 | 108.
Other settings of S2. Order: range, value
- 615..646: 99.78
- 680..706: 92.37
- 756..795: 96.23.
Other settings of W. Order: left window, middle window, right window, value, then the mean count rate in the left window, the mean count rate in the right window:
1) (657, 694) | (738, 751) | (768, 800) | -0.22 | 89.4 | 92.8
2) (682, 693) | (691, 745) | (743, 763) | -0.03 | 86.3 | 101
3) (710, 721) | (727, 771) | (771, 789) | -0.10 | 91.8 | 92.7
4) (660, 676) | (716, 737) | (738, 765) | 0.03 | 92.1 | 103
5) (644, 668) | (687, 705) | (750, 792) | 0.02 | 86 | 93.1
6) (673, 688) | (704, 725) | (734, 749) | 0.11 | 90.7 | 111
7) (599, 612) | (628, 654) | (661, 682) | 0.07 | 102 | 92.7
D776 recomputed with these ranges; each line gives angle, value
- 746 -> 117.3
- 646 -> 86.89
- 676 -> 94.76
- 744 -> 112.3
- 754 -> 98.58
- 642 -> 91.97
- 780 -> 92.9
